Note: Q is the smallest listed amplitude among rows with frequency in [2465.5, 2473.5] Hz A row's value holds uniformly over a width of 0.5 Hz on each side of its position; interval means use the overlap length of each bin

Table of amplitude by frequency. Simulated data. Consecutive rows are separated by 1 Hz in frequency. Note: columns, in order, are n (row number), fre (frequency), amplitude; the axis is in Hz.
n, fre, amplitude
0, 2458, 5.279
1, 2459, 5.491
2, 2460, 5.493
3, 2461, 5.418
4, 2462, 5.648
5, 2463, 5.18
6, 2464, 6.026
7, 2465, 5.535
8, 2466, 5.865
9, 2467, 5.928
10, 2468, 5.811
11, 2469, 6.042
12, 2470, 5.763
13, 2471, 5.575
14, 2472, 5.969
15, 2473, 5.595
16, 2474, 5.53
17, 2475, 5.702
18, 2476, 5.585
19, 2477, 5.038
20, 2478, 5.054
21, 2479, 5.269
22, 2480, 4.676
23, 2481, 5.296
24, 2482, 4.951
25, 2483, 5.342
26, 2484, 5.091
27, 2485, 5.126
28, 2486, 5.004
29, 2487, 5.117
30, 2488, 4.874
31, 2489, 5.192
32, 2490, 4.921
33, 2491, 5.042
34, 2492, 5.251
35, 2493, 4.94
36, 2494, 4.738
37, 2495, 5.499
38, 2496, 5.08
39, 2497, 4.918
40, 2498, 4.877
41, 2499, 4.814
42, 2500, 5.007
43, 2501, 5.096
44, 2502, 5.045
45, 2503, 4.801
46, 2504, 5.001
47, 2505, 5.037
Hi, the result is 5.575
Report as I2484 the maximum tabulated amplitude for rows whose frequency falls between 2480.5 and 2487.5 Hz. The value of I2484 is 5.342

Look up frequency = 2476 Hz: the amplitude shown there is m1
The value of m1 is 5.585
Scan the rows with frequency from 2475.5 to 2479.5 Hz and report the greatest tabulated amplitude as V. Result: 5.585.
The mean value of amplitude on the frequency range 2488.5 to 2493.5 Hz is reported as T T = 5.07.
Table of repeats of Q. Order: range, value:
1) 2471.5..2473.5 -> 5.595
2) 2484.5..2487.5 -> 5.004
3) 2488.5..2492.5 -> 4.921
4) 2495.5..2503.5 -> 4.801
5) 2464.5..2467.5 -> 5.535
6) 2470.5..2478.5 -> 5.038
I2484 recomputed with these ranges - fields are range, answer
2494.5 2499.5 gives 5.499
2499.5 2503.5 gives 5.096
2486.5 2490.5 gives 5.192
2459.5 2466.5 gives 6.026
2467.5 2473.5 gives 6.042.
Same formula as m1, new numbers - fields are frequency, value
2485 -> 5.126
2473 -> 5.595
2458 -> 5.279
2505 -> 5.037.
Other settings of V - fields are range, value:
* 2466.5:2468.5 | 5.928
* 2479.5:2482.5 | 5.296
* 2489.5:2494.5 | 5.251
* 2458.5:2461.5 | 5.493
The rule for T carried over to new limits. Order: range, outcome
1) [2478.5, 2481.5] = 5.08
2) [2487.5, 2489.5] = 5.03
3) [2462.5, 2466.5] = 5.65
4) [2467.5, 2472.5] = 5.83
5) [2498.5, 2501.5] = 4.97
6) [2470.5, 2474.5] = 5.67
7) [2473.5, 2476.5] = 5.61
